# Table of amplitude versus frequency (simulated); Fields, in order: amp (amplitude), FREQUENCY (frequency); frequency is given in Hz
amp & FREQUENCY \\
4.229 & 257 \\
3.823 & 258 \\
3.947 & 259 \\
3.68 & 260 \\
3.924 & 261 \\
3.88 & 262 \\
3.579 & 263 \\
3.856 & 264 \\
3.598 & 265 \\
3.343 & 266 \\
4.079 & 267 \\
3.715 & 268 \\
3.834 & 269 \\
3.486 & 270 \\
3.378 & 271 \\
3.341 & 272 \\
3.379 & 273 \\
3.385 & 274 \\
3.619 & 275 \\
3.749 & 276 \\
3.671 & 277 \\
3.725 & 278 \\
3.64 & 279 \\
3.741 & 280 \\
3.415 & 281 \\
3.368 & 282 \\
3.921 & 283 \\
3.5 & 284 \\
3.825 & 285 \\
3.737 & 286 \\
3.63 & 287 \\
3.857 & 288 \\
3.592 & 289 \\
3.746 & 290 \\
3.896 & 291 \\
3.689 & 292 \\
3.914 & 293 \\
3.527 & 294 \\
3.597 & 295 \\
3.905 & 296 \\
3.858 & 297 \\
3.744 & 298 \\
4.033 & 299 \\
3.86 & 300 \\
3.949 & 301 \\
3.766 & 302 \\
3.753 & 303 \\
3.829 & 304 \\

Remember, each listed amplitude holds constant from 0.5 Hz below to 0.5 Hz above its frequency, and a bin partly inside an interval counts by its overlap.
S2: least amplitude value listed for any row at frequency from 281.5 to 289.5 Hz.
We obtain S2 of 3.368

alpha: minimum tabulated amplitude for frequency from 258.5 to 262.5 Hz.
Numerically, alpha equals 3.68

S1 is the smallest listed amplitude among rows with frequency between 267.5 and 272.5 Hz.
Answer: 3.341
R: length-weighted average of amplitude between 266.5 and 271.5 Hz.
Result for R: 3.7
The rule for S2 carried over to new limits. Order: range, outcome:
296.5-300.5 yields 3.744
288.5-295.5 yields 3.527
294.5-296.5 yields 3.597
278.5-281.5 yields 3.415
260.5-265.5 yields 3.579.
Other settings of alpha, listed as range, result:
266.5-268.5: 3.715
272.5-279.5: 3.379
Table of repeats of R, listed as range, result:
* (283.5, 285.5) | 3.66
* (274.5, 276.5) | 3.68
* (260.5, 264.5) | 3.81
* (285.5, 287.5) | 3.68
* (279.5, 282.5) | 3.51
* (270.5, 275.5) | 3.42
